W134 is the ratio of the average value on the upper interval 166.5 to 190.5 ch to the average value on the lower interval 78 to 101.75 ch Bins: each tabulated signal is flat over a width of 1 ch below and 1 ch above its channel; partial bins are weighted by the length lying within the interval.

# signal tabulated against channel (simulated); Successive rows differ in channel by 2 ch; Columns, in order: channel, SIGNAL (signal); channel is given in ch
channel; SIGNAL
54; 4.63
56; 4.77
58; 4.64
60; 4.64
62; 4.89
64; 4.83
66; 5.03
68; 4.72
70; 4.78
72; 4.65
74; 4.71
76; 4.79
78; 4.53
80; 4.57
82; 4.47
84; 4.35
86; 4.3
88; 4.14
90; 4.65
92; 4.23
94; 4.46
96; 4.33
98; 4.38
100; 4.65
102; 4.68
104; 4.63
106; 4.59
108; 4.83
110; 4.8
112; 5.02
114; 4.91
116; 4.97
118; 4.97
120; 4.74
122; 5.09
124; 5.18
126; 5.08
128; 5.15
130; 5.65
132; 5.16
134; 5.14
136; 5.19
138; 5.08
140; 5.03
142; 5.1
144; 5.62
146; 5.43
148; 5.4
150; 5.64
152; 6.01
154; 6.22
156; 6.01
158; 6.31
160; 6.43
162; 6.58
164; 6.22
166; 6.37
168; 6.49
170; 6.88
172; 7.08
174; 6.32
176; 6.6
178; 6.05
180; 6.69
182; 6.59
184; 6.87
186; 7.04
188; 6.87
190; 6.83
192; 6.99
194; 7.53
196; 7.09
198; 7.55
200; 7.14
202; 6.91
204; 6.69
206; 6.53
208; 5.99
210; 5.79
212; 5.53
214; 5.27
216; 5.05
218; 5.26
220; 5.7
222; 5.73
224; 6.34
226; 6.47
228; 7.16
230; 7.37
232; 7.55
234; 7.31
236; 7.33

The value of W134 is 1.51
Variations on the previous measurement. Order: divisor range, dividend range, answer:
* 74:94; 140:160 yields 1.29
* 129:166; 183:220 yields 1.14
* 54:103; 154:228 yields 1.40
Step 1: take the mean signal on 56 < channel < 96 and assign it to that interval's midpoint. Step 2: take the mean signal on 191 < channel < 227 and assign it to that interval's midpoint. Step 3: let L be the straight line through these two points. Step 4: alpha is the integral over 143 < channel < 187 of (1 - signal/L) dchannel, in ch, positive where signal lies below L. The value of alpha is -4.31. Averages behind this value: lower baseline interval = 4.6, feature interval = 6.31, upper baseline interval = 6.31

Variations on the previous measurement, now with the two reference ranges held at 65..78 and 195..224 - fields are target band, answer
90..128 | 2.8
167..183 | -2.1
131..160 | -0.2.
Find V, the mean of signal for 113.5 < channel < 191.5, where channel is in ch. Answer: 5.88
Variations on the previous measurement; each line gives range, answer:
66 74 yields 4.75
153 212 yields 6.62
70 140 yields 4.77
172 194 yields 6.74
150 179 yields 6.37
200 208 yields 6.67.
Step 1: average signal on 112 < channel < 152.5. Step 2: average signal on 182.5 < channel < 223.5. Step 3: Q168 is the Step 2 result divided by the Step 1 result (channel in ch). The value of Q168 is 1.23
